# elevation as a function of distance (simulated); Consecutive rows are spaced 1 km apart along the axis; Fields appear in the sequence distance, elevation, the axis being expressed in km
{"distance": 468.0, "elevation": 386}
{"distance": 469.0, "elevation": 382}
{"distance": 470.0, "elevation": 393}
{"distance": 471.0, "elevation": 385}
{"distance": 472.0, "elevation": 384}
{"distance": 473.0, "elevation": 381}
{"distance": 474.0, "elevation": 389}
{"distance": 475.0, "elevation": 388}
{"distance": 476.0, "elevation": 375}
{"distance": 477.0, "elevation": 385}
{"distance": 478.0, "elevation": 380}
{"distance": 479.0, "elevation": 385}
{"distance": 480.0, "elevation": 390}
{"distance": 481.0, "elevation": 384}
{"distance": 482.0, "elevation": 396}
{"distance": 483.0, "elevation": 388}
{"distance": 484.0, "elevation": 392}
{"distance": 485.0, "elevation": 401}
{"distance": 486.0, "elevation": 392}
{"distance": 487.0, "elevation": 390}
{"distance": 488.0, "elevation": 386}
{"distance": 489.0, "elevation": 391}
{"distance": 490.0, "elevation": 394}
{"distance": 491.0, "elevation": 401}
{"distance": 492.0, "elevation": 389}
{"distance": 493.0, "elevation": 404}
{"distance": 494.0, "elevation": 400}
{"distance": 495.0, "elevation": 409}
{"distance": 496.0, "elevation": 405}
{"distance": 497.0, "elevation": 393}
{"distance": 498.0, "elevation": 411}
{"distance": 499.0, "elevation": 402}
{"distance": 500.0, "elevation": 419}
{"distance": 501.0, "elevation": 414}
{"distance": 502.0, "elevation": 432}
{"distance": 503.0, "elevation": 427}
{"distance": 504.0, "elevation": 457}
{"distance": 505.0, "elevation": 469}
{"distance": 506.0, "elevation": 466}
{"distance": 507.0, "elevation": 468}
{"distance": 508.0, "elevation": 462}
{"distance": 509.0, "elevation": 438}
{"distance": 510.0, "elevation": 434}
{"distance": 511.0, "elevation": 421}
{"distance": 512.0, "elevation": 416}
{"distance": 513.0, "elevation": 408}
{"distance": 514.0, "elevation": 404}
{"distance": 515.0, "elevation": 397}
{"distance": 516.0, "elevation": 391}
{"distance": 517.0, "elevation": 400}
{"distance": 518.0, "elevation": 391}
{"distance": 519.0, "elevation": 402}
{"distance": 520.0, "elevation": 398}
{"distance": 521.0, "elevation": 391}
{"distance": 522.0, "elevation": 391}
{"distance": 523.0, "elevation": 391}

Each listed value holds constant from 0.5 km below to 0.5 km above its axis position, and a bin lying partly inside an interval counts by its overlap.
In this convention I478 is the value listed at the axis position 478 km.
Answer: 380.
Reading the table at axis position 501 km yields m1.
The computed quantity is 414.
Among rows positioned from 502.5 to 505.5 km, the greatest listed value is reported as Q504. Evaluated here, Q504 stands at 469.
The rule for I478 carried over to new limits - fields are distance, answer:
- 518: 391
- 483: 388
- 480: 390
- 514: 404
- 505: 469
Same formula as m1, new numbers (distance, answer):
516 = 391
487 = 390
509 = 438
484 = 392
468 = 386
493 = 404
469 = 382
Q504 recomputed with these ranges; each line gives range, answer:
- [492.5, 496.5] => 409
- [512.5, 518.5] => 408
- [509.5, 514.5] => 434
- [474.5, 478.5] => 388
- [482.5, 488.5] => 401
